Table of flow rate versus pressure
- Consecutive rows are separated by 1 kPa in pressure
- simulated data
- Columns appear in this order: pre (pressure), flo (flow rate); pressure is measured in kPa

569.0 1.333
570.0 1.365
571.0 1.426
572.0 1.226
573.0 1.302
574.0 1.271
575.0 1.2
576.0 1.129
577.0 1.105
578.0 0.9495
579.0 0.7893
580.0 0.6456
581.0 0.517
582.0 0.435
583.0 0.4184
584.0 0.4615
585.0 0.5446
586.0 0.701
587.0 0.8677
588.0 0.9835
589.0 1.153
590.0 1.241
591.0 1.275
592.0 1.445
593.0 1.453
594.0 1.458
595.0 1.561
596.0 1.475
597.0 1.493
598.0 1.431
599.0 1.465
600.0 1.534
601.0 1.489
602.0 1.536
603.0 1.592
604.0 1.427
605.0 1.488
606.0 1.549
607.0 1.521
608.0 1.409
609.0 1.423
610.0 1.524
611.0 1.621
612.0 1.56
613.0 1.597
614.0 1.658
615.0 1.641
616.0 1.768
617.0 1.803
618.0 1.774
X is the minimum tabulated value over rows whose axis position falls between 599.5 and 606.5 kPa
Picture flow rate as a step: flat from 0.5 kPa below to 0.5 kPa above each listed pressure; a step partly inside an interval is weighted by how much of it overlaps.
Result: 1.427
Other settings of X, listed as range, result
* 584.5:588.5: 0.5446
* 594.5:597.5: 1.475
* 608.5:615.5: 1.423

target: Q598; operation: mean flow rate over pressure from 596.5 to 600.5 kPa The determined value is 1.48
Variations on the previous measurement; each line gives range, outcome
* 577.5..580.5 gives 0.795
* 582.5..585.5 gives 0.475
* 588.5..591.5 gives 1.22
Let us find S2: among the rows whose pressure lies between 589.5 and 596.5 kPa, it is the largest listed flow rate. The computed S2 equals 1.561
